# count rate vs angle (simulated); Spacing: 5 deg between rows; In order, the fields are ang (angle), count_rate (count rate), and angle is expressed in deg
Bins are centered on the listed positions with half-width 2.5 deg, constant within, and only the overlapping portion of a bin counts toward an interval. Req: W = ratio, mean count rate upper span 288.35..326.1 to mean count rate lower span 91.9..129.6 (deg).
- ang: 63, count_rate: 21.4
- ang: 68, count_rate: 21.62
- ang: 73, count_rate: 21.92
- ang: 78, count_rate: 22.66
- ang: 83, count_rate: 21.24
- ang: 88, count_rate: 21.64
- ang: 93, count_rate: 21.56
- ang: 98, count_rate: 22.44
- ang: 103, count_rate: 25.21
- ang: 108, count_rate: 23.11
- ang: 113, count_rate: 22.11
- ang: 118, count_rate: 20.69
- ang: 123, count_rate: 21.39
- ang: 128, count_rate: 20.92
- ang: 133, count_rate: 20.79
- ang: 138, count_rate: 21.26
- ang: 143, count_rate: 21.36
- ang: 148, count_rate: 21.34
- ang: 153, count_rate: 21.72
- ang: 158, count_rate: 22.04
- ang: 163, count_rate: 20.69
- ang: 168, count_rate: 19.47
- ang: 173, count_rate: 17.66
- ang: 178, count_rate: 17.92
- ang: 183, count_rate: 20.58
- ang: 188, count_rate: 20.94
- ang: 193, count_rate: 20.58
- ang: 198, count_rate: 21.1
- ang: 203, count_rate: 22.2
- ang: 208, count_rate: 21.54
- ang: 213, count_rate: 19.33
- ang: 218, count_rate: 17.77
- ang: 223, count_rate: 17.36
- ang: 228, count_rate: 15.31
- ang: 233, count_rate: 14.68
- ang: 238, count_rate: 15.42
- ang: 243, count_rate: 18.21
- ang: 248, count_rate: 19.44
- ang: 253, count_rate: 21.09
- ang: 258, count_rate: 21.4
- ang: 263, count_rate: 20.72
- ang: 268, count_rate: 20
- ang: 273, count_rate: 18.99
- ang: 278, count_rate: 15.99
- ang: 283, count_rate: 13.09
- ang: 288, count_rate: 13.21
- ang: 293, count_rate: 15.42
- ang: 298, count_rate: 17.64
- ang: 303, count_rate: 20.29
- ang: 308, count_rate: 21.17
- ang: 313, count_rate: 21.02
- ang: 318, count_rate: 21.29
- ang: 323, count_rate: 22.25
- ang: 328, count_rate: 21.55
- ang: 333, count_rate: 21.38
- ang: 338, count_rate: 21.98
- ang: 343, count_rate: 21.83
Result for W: 0.9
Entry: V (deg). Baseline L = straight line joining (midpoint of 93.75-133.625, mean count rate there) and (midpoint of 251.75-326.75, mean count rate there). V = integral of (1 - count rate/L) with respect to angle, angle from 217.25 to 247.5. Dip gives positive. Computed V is 5.1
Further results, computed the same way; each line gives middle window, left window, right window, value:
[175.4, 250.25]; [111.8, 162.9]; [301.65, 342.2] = 8.87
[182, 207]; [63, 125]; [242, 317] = -1.17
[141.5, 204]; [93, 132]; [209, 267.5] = -0.57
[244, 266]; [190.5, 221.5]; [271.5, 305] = -3.20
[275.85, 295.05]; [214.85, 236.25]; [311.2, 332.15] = 5.10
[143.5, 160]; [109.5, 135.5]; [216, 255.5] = -1.13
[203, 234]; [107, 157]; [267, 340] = 3.13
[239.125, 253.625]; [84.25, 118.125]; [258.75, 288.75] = -0.58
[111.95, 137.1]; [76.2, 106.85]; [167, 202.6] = 0.51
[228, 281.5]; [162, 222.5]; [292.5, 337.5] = 4.95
